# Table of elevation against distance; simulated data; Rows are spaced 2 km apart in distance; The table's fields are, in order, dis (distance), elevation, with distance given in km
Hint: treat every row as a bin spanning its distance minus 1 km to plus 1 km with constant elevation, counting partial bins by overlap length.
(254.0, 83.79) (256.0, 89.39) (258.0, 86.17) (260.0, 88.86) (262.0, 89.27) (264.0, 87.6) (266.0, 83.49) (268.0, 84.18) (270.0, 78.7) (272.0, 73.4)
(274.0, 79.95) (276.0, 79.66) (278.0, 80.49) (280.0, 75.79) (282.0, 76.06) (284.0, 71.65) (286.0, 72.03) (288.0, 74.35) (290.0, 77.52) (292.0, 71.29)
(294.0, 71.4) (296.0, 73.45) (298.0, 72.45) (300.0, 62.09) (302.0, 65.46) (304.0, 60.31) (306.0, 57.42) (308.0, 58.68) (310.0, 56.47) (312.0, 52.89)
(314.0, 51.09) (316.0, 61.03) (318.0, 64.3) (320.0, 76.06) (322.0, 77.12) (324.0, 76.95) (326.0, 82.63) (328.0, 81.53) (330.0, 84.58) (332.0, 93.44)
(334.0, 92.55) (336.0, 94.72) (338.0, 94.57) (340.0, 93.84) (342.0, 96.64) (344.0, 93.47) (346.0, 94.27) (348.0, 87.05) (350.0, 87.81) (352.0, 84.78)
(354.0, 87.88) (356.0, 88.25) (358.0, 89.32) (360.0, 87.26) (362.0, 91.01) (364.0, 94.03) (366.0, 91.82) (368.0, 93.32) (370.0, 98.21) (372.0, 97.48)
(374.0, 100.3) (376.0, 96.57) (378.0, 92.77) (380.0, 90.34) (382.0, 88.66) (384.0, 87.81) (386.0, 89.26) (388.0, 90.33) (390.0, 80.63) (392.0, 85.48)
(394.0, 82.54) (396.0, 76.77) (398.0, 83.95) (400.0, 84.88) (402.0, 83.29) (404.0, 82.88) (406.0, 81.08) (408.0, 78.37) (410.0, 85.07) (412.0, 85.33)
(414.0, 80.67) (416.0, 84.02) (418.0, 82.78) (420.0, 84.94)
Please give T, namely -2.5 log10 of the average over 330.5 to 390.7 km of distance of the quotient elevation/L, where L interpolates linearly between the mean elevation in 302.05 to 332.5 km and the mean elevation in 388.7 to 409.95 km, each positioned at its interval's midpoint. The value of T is -0.21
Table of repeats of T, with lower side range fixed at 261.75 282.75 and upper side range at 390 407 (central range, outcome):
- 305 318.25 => 0.38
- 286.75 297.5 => 0.10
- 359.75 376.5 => -0.16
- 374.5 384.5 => -0.12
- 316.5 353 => -0.06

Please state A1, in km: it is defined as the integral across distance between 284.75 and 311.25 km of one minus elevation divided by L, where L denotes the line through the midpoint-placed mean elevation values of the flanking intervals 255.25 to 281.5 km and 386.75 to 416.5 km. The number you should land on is 5.0 km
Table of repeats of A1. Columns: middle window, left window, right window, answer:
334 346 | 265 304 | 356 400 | -1.6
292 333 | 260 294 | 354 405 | 6.6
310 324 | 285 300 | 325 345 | 3.2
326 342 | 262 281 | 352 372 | -0.5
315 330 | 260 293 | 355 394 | 1.7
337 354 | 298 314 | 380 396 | -4.5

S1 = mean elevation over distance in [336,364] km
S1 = 90.8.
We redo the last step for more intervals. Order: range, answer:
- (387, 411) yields 82.9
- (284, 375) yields 80.2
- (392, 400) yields 82.1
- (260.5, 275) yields 82.6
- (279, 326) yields 68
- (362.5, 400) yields 89.9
